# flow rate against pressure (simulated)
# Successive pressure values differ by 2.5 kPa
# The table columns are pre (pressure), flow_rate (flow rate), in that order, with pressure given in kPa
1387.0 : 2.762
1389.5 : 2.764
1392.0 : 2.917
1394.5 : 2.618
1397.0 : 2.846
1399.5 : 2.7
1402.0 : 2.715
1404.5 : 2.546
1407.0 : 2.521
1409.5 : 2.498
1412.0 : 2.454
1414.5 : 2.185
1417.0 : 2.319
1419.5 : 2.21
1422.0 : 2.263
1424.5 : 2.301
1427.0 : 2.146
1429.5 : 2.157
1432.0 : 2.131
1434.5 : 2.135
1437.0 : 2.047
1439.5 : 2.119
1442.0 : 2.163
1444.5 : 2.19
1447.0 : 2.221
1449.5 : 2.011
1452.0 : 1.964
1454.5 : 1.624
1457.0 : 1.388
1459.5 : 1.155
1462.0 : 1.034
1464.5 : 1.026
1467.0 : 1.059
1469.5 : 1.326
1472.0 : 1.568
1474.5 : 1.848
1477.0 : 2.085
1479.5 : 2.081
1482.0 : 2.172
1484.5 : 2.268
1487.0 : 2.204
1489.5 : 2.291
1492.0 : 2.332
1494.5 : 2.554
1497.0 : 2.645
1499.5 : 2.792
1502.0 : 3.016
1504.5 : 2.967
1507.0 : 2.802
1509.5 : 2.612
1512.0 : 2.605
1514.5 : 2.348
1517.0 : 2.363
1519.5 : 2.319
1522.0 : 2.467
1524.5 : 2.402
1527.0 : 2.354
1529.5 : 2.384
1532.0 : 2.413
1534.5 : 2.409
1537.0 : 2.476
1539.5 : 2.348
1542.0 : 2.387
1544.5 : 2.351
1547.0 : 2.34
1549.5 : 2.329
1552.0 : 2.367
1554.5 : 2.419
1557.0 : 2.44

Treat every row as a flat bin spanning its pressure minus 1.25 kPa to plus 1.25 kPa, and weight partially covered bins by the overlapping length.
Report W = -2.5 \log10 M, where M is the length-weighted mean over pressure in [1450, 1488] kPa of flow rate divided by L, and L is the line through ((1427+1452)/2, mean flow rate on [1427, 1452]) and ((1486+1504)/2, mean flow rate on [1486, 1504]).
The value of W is 0.39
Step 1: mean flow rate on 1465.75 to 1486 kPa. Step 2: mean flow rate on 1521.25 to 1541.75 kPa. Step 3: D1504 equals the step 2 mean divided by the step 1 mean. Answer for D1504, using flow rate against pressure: 1.3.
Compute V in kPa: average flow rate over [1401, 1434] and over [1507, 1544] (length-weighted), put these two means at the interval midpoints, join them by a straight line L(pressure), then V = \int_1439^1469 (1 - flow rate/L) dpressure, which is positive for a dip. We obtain 9.2 kPa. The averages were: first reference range 2.33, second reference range 2.43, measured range 1.64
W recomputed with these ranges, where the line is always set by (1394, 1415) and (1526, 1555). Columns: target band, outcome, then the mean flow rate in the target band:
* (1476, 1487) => 0.144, 2.16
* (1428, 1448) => 0.179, 2.14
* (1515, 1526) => 0.011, 2.38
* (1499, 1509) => -0.183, 2.88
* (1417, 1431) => 0.148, 2.22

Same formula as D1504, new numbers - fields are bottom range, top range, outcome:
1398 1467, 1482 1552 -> 1.19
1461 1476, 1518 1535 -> 1.80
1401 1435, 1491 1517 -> 1.14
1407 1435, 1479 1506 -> 1.10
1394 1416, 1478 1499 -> 0.91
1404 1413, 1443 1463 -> 0.68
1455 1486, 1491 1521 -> 1.64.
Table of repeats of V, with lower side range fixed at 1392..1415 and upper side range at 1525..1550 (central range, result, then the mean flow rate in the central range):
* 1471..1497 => 3.1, 2.17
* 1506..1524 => -0.6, 2.49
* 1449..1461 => 4.4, 1.59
